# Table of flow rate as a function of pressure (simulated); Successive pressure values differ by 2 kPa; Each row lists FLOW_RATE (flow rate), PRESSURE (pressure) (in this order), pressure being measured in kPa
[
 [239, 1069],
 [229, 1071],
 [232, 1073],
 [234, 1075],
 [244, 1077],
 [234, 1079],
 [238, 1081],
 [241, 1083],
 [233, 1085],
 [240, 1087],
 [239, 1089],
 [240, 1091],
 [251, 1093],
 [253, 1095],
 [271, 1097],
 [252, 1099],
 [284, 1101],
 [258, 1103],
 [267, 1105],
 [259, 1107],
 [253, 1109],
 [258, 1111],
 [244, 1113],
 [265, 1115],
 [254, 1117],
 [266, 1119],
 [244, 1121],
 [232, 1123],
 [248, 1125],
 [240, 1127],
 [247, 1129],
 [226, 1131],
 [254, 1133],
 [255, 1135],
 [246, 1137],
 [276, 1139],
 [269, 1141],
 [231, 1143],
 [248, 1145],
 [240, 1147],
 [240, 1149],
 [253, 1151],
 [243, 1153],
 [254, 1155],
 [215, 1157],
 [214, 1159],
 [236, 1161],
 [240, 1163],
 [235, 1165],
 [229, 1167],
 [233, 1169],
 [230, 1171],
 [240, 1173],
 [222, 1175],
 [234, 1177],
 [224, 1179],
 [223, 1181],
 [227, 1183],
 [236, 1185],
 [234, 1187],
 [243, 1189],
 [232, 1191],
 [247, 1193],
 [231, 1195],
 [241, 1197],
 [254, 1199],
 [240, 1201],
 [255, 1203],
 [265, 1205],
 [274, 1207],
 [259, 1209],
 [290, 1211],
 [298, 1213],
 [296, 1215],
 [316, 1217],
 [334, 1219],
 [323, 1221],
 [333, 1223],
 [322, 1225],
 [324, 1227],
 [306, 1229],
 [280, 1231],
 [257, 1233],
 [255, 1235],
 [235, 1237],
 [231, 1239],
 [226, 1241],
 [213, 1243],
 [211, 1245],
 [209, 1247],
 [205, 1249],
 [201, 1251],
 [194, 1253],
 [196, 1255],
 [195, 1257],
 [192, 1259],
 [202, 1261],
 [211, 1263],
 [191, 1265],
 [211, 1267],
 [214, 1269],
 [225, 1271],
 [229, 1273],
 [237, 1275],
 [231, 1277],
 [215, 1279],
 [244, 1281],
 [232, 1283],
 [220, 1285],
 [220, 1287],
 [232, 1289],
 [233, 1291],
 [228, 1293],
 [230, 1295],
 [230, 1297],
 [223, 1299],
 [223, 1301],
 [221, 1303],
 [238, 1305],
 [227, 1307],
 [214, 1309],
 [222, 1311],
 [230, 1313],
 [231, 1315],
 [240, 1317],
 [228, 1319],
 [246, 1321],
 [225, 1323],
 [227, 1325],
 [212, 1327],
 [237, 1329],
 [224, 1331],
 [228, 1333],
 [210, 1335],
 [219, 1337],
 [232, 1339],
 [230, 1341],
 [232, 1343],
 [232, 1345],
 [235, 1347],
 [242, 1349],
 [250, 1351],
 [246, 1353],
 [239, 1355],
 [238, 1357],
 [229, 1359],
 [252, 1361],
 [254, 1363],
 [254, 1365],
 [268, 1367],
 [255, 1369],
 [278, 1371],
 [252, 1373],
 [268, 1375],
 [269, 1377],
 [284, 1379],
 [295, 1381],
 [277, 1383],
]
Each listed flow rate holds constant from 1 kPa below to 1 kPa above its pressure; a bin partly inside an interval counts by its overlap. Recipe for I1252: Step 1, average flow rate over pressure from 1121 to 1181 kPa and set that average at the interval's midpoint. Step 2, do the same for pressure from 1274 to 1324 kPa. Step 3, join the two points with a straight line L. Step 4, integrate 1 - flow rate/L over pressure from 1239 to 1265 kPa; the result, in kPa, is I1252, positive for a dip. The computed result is 3.04 kPa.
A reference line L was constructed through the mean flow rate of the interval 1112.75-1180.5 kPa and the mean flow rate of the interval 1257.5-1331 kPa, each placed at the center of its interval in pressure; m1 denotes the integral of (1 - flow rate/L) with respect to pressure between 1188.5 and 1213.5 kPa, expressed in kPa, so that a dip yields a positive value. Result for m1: -2.2 kPa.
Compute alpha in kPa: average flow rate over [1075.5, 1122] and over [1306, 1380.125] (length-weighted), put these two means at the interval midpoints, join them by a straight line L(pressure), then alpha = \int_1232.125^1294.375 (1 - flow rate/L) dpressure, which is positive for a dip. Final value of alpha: 6.2 kPa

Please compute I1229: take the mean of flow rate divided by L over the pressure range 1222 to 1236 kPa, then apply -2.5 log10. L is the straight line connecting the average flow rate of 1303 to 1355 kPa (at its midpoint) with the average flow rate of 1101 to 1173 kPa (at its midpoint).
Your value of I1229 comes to -0.237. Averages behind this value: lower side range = 246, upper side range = 230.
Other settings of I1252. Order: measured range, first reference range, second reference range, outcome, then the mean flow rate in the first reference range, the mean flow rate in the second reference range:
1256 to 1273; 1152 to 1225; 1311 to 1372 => 2.7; 254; 237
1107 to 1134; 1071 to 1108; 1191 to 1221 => 0.6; 248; 272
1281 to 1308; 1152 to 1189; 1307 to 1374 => 0.8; 232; 237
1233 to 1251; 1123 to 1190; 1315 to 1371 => 1.1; 239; 237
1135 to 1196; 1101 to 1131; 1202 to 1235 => 7.8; 253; 295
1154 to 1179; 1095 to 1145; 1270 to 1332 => 1.6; 254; 228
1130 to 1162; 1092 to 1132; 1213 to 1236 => 3.0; 254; 304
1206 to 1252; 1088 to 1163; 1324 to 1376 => -4.6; 249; 240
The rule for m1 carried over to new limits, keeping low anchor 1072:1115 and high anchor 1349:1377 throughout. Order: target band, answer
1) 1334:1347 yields 1.3 kPa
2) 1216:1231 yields -4.1 kPa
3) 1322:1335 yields 1.4 kPa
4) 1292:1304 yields 1.2 kPa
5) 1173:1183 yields 0.9 kPa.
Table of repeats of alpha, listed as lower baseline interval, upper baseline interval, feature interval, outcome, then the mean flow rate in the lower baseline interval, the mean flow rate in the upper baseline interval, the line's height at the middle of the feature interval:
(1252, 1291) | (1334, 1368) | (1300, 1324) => -0.1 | 216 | 239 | 228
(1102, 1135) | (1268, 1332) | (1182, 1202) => 0.3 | 251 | 228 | 242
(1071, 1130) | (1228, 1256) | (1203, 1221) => -4.4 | 249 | 230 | 234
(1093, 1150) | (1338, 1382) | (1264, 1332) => 6.9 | 253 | 252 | 252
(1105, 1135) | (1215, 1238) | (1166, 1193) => 4.4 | 250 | 299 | 277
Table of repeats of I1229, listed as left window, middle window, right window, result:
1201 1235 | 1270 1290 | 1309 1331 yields 0.115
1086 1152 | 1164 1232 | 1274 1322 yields -0.092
